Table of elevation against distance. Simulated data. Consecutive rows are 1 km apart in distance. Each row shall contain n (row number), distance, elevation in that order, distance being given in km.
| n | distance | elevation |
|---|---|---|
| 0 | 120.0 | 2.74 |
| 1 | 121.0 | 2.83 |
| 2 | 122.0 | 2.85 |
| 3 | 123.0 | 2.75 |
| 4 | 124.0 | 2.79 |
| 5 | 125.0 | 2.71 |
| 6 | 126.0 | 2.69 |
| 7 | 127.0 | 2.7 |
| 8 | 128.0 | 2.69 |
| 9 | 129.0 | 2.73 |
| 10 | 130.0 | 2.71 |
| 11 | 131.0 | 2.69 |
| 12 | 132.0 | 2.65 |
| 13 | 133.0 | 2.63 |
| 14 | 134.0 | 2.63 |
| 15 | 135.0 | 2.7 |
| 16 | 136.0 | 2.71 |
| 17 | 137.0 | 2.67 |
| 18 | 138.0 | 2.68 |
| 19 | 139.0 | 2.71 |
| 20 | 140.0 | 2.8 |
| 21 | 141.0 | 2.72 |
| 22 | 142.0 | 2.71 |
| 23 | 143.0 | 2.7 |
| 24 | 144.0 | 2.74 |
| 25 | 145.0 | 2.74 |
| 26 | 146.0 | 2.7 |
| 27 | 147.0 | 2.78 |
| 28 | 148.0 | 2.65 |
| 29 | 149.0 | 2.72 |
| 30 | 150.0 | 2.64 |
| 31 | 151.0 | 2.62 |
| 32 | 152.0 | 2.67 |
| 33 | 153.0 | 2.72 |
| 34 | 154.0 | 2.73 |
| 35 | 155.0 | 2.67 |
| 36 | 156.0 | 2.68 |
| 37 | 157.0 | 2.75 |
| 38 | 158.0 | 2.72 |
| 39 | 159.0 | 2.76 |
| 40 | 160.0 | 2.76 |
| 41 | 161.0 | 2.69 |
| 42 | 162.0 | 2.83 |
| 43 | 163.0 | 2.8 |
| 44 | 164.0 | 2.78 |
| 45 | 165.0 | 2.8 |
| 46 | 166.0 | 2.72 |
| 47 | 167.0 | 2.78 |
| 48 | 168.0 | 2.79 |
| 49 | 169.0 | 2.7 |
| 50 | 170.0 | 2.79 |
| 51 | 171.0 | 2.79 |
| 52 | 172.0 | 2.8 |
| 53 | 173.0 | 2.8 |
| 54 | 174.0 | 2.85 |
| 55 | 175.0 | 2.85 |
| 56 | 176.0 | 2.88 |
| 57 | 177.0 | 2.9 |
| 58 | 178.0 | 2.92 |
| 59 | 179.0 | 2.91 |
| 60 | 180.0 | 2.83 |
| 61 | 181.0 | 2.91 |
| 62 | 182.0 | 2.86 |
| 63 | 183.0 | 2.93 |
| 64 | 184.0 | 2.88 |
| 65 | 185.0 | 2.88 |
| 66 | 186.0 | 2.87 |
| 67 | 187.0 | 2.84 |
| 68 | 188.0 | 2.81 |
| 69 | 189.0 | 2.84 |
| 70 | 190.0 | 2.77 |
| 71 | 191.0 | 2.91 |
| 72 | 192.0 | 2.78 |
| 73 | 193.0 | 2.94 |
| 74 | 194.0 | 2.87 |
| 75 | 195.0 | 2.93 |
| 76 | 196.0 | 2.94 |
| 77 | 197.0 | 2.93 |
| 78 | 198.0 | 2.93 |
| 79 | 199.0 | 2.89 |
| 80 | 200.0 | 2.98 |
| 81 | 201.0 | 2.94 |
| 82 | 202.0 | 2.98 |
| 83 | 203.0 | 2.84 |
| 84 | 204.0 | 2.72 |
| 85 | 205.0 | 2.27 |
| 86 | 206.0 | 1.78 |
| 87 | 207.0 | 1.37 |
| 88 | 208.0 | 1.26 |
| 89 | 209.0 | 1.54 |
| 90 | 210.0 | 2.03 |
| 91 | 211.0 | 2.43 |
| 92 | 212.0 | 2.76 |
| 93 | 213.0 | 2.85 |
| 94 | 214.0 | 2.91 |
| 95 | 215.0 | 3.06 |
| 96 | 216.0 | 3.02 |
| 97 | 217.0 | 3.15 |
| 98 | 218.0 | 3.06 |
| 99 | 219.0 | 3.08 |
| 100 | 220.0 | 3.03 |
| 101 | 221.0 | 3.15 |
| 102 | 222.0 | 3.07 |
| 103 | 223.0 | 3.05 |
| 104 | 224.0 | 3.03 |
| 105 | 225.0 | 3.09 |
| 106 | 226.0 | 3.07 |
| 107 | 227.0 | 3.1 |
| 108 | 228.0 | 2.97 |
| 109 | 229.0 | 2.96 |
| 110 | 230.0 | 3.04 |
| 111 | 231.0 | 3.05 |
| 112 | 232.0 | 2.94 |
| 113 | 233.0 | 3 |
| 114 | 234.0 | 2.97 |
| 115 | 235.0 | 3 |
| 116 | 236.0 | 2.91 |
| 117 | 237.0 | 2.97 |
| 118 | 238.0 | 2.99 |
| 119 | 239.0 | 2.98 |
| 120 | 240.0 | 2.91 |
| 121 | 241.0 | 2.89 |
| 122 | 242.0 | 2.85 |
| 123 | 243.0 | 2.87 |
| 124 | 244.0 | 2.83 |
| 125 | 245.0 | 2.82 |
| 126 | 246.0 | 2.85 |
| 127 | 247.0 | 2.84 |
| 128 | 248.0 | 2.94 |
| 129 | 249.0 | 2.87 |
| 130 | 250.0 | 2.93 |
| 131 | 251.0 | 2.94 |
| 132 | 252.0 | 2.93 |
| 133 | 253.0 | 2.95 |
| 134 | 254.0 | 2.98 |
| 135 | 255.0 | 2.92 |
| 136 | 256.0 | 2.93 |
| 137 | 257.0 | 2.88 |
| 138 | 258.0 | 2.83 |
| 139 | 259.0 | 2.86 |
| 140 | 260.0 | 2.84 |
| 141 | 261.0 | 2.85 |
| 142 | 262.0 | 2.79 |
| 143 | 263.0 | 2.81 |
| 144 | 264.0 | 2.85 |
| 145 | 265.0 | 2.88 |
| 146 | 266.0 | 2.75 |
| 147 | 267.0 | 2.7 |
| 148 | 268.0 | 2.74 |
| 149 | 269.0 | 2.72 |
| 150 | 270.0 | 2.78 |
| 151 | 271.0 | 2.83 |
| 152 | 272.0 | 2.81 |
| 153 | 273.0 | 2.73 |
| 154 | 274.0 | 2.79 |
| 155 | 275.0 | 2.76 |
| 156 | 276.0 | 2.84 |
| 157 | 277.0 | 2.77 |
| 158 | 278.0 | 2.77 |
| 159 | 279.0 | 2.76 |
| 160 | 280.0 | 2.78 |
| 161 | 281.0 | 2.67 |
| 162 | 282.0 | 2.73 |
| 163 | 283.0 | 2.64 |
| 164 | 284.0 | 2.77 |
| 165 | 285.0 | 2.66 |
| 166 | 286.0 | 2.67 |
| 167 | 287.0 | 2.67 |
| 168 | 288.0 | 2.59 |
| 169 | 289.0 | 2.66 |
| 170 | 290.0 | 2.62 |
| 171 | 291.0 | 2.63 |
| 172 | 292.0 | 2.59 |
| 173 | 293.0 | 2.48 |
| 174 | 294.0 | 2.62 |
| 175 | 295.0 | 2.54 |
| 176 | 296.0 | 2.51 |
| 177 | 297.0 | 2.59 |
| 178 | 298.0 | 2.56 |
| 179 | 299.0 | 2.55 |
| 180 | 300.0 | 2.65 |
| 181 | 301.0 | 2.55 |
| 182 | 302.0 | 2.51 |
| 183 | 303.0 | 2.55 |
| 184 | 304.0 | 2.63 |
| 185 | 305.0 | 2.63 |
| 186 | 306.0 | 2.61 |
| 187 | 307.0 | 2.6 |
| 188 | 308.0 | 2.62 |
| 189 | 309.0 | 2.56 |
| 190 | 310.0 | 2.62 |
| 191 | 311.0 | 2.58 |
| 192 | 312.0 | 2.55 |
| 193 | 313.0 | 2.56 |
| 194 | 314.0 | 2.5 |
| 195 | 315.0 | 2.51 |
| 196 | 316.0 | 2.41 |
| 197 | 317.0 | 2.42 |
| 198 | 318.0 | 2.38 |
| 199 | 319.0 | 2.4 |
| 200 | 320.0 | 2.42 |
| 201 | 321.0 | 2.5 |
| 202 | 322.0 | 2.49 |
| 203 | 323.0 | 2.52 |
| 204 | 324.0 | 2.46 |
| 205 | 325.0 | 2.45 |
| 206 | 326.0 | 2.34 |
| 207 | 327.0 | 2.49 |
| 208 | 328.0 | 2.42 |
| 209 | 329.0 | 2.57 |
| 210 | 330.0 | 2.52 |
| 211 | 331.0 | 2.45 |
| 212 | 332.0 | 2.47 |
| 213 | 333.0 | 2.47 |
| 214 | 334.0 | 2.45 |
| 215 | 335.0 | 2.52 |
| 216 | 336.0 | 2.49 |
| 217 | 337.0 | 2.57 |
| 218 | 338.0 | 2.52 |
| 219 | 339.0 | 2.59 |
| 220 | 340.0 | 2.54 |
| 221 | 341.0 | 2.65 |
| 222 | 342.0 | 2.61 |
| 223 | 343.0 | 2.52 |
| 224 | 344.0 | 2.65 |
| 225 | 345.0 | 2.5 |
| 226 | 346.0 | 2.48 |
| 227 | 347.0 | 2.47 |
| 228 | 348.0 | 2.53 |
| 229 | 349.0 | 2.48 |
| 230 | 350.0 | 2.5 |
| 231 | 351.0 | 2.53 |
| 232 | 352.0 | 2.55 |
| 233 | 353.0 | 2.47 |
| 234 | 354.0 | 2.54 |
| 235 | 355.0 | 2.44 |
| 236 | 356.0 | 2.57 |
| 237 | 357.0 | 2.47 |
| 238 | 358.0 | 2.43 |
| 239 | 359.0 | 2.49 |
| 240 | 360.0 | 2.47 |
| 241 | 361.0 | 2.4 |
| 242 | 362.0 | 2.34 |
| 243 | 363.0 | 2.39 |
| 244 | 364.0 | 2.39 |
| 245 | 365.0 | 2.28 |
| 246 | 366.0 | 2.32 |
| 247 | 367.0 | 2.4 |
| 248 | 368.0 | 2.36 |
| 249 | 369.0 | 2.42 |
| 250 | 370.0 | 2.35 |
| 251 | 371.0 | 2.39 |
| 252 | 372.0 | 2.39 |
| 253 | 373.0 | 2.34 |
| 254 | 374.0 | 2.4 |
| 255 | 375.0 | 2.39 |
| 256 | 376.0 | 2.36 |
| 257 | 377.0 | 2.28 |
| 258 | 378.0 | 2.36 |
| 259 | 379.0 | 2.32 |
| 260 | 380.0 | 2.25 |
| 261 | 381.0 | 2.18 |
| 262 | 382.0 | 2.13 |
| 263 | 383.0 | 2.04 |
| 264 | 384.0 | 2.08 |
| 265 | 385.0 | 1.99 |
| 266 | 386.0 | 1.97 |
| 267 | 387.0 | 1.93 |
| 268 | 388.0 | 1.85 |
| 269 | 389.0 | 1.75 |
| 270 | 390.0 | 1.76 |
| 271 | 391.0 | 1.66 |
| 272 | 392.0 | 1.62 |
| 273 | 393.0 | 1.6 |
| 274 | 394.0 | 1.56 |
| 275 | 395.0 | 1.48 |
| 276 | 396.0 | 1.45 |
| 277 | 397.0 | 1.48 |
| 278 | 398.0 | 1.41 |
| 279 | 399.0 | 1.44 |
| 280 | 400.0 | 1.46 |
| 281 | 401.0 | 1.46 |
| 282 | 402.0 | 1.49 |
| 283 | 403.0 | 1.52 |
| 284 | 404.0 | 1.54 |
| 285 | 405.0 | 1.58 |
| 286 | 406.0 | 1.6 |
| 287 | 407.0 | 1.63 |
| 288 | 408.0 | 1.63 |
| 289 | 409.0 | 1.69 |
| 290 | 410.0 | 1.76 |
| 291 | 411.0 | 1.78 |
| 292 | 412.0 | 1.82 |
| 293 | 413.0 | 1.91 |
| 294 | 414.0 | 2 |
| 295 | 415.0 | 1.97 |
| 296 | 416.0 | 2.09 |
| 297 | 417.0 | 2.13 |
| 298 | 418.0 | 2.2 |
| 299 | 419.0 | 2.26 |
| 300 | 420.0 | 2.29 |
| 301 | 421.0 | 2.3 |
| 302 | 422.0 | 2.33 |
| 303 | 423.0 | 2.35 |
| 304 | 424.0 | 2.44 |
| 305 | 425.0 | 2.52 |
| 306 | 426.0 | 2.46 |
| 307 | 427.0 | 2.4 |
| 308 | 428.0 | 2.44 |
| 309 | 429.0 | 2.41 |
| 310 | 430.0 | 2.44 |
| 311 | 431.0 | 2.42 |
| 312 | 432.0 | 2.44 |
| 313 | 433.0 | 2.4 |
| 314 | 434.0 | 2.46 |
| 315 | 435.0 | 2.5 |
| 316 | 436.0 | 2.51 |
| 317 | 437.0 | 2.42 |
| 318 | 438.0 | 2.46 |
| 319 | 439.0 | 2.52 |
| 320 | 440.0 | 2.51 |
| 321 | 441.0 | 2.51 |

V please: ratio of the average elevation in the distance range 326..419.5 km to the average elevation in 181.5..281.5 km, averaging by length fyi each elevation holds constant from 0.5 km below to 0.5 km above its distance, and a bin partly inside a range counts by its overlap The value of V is 0.8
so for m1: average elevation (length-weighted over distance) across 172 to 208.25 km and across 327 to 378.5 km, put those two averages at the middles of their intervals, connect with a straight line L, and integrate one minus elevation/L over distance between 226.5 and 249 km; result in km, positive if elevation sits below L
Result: -2.3 km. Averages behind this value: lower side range 2.76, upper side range 2.46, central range 2.94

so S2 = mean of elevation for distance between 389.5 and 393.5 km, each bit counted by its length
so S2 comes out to 1.66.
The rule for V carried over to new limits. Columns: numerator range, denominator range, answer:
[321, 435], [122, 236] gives 0.80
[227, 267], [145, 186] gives 1.04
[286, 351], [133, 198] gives 0.91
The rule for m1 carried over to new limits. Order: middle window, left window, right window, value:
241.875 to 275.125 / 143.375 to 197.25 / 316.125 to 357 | -2.6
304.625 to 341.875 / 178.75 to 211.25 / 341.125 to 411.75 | -4.0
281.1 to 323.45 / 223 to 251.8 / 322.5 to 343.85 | 1.3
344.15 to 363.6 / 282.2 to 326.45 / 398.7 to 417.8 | -2.9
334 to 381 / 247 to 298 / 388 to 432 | -4.6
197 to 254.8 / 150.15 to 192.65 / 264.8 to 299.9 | -1.6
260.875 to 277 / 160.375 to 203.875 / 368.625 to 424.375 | -2.0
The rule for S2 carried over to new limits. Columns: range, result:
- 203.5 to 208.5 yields 1.88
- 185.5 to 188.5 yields 2.84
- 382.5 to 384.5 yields 2.06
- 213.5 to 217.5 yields 3.04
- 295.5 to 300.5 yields 2.57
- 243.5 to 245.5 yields 2.83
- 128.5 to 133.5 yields 2.68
